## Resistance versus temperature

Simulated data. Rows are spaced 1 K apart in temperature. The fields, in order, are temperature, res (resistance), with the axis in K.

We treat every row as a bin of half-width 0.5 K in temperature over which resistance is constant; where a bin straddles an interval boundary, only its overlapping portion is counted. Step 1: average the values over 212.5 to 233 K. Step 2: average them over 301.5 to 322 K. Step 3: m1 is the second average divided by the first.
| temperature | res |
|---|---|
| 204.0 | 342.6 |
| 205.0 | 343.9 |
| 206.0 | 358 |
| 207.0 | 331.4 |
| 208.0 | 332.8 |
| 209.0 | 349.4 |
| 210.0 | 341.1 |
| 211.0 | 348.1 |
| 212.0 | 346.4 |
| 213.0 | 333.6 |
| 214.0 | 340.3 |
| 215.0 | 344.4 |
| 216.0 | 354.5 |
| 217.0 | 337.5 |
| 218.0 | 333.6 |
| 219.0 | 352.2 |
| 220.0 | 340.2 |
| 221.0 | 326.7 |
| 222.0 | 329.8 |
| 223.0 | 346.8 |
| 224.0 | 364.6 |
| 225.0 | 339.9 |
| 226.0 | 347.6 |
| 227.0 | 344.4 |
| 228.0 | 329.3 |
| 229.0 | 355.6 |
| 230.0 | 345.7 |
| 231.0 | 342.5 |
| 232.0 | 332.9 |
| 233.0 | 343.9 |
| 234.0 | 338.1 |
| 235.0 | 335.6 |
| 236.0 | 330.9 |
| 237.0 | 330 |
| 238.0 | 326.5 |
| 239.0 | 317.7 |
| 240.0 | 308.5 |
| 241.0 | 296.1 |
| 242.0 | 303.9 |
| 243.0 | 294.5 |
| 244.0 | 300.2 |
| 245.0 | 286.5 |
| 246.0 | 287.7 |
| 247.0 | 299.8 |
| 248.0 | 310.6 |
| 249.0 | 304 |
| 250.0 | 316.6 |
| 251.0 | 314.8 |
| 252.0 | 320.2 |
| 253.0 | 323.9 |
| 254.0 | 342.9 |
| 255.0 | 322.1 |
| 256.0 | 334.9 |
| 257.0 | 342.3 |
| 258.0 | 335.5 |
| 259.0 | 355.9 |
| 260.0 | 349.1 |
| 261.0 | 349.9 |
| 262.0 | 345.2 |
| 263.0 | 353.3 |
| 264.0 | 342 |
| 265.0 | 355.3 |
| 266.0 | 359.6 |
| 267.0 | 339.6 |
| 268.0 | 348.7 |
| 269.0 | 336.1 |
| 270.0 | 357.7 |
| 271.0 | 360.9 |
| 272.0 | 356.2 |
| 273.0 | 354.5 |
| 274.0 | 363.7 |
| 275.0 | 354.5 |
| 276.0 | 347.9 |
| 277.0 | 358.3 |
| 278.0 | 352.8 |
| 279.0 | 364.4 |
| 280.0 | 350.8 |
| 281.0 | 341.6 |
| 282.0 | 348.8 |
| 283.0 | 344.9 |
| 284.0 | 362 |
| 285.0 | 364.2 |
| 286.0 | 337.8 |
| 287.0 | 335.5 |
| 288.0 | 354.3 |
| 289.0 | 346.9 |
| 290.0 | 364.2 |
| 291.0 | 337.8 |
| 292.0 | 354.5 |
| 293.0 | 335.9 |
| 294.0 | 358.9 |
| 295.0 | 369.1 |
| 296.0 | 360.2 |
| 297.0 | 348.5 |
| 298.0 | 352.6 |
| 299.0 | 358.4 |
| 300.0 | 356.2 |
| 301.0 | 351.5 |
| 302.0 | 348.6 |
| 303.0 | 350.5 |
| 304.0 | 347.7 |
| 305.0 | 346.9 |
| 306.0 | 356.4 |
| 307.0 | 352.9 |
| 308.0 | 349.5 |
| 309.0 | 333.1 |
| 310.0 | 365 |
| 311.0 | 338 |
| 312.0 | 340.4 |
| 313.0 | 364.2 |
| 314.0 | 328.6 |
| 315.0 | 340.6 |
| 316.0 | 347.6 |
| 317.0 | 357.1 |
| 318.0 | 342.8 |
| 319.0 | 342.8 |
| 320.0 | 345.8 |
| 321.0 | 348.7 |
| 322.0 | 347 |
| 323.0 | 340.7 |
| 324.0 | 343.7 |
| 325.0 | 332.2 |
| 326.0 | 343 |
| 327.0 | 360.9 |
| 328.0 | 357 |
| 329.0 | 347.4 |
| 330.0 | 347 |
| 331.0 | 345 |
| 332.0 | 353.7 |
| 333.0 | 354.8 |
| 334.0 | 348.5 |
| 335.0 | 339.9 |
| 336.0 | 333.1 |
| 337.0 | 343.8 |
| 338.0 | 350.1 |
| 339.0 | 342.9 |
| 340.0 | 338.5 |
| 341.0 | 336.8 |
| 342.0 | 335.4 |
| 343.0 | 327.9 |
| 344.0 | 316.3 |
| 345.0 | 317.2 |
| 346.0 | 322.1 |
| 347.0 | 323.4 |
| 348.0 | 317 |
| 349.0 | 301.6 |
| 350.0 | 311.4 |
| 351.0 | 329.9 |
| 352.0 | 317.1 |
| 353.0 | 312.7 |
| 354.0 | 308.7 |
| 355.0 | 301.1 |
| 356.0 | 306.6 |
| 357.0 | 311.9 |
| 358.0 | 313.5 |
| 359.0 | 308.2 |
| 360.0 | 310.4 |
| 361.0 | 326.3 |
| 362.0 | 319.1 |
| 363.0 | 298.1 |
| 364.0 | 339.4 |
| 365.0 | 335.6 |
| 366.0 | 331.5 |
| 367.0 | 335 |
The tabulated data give 1.02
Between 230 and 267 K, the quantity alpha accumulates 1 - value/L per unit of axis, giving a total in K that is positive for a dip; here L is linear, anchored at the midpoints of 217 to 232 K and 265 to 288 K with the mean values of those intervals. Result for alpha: 2.12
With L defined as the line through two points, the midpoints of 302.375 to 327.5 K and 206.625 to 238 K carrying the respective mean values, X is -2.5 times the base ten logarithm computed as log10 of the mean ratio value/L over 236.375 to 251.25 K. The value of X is 0.119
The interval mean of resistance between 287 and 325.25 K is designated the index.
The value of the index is 349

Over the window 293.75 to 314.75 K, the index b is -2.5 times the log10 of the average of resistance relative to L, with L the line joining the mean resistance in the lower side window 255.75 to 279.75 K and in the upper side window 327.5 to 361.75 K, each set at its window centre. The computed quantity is -0.034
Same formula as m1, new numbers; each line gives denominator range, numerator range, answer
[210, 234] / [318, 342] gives 1.01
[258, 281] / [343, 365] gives 0.90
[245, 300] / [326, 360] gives 0.96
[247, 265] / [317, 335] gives 1.04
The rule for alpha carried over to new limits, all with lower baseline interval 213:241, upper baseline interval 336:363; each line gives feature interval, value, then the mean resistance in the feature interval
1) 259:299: -2.58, 352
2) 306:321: -0.96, 347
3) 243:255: 0.90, 310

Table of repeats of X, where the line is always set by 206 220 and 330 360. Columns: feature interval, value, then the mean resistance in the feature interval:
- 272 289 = -0.06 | 352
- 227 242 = 0.03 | 330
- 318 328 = -0.05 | 345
